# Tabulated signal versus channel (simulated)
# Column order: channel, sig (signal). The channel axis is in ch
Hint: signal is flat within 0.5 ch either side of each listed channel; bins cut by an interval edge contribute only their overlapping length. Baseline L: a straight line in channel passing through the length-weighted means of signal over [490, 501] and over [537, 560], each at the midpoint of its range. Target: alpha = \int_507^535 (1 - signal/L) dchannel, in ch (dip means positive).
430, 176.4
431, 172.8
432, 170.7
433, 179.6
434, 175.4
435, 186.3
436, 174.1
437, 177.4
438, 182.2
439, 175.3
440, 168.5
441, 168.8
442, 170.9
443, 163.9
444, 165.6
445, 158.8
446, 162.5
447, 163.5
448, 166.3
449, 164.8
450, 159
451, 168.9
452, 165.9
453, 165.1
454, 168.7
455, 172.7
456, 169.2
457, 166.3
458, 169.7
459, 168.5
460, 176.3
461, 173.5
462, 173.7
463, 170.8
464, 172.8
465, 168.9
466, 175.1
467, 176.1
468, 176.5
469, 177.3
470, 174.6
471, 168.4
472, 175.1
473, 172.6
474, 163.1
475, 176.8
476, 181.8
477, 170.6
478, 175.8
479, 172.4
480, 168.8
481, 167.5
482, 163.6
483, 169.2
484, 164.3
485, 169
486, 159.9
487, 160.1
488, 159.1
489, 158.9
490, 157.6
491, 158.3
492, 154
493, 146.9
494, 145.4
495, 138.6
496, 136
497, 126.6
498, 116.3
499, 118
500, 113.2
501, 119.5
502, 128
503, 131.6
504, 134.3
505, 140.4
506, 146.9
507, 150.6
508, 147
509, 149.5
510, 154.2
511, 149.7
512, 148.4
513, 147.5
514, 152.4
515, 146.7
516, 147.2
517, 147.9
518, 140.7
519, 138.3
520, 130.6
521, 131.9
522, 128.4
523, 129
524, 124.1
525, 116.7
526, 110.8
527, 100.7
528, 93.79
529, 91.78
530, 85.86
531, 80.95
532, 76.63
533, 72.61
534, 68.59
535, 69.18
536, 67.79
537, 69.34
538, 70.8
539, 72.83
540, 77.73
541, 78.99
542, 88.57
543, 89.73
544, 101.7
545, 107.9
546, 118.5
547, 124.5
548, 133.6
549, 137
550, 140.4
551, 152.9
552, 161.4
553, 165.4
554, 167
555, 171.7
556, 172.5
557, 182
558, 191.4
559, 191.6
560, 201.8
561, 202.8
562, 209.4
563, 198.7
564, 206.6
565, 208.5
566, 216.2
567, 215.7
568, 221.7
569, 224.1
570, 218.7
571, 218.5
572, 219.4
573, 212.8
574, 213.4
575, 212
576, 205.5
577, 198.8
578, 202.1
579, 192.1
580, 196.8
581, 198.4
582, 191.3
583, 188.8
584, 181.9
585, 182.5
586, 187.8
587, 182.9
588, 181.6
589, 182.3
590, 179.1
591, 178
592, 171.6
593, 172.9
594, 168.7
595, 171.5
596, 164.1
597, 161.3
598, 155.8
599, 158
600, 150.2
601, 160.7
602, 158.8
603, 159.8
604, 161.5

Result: 2.5 ch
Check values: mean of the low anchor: 136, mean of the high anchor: 132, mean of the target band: 122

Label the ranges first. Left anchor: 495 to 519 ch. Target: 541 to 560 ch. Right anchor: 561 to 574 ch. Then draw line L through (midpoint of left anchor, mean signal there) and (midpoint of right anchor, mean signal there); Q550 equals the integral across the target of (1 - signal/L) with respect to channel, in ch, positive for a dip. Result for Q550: 4.89 ch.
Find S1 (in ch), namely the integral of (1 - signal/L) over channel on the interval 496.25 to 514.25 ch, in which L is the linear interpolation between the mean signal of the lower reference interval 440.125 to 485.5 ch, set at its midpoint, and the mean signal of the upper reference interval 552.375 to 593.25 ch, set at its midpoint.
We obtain 4.3 ch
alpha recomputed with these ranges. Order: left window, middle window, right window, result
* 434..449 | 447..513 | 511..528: -2.94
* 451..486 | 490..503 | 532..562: 1.76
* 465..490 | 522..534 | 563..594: 5.57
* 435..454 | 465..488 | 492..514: -2.82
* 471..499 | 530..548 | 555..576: 9.91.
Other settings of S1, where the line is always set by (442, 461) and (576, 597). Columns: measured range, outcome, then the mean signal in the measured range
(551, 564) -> -0.3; 184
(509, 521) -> 2.0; 145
